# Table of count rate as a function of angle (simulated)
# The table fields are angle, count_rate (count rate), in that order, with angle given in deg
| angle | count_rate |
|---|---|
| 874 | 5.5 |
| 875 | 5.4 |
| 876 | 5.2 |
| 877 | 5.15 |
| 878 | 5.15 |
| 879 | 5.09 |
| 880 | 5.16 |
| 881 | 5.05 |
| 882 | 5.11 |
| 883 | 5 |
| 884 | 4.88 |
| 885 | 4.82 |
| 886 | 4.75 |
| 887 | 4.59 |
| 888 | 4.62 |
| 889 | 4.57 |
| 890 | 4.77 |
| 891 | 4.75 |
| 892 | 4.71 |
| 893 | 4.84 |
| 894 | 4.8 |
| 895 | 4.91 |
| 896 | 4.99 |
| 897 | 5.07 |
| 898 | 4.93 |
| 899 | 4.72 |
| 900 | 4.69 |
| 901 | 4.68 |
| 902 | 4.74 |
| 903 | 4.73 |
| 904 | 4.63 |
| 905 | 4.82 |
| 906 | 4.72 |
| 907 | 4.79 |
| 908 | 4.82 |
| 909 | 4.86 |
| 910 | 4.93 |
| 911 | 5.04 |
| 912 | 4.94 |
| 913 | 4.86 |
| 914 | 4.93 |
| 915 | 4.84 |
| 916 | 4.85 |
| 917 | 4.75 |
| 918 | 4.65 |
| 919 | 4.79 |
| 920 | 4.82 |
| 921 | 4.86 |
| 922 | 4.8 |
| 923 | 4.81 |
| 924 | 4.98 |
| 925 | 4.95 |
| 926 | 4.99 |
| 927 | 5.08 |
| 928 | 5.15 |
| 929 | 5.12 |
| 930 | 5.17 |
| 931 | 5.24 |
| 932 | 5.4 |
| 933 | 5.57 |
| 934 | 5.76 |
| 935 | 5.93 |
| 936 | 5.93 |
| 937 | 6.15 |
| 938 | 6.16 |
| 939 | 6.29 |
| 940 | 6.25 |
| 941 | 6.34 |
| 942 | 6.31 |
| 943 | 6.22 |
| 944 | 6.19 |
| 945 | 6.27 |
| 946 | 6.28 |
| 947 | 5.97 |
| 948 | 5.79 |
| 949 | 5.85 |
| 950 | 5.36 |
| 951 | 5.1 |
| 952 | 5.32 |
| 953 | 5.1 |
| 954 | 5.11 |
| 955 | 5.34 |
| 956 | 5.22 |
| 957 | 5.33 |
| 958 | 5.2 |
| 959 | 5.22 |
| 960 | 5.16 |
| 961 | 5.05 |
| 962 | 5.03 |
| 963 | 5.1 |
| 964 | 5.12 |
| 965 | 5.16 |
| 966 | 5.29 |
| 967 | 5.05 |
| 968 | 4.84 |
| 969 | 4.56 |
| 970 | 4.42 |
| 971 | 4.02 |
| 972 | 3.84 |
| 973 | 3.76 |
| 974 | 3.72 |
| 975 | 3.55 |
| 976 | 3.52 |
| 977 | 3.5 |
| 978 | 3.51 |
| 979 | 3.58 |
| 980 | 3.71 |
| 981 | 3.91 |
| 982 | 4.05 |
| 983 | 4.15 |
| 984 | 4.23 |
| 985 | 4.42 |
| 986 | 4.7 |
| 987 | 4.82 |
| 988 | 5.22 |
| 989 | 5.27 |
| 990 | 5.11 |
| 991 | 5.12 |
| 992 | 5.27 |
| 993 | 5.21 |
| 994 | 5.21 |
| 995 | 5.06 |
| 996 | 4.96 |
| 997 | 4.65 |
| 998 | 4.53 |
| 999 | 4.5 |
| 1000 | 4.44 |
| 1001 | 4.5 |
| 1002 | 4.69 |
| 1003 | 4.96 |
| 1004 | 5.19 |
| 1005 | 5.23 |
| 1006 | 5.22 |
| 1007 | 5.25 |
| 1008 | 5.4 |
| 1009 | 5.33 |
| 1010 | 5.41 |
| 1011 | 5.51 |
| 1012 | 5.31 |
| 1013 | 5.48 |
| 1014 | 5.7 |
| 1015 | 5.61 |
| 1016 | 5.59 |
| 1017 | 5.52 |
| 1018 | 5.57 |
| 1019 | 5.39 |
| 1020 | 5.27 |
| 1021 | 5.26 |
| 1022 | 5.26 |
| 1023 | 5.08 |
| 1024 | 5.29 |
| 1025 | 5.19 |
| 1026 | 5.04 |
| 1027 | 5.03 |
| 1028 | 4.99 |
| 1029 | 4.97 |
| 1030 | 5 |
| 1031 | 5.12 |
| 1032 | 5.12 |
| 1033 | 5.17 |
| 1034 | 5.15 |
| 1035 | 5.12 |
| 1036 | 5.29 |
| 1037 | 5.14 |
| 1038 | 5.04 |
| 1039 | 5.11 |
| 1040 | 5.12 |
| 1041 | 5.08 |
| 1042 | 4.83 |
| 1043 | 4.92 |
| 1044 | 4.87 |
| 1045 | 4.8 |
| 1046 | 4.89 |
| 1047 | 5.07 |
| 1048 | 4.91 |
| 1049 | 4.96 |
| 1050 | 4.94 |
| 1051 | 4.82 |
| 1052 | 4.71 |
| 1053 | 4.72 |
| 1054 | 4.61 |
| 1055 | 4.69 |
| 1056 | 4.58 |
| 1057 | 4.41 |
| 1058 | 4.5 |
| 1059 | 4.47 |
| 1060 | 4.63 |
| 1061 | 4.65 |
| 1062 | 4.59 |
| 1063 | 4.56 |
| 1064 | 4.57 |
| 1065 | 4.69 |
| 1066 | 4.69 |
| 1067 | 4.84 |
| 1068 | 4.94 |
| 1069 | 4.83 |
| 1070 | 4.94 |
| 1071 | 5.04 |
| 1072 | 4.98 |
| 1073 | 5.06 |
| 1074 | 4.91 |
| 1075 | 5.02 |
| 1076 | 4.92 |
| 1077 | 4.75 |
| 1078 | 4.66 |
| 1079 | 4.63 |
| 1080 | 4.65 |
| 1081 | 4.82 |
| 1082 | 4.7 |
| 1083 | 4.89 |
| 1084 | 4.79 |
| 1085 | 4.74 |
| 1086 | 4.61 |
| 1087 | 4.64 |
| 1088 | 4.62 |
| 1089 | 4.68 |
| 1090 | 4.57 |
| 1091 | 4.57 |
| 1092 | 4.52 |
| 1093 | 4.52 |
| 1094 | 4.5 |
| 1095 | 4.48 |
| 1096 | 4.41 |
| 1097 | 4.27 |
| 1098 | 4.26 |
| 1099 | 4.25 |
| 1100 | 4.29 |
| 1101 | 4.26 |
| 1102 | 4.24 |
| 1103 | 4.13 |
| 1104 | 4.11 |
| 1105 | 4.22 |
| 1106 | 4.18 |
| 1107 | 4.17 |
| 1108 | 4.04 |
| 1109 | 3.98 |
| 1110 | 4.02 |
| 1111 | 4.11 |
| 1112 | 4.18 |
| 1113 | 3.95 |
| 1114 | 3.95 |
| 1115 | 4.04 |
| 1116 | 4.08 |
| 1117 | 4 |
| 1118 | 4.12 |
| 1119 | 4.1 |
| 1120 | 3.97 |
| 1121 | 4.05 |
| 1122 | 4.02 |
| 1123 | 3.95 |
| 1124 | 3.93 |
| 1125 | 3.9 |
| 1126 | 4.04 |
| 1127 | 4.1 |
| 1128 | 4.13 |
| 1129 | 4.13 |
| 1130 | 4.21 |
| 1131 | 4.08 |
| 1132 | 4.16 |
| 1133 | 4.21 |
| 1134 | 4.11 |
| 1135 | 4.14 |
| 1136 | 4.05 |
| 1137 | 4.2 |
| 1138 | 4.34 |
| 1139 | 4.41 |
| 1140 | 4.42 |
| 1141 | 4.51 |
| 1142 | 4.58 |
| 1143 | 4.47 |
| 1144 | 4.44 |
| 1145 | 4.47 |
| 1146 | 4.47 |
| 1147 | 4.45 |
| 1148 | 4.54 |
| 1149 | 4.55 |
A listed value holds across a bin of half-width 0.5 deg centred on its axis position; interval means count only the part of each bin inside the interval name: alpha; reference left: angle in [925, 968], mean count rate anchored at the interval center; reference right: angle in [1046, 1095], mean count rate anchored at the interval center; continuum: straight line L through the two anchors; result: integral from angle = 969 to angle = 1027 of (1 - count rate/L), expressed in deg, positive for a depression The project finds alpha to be 4.3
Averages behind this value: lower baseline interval 5.52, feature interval 4.79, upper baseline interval 4.73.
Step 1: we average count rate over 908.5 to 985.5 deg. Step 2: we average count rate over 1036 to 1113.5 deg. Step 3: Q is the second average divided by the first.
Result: 0.92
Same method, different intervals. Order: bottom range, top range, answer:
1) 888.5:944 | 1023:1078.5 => 0.95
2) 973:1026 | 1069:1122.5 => 0.92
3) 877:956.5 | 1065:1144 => 0.85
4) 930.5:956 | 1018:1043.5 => 0.88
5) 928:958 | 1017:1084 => 0.86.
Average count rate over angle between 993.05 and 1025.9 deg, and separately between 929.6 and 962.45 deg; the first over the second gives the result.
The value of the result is 0.91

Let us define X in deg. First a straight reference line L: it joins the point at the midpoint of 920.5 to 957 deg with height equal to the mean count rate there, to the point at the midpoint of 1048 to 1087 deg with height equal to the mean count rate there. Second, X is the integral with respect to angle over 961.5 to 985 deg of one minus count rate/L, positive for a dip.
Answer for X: 4.84 deg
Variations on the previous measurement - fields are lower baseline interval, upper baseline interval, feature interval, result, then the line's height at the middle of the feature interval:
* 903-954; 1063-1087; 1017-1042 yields -1.0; 4.97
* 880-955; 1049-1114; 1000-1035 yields -3.1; 4.8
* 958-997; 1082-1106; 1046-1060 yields -0.7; 4.5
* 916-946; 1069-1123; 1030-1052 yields -1.1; 4.78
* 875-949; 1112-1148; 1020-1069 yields -3.6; 4.57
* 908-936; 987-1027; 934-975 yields -2.0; 5.1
